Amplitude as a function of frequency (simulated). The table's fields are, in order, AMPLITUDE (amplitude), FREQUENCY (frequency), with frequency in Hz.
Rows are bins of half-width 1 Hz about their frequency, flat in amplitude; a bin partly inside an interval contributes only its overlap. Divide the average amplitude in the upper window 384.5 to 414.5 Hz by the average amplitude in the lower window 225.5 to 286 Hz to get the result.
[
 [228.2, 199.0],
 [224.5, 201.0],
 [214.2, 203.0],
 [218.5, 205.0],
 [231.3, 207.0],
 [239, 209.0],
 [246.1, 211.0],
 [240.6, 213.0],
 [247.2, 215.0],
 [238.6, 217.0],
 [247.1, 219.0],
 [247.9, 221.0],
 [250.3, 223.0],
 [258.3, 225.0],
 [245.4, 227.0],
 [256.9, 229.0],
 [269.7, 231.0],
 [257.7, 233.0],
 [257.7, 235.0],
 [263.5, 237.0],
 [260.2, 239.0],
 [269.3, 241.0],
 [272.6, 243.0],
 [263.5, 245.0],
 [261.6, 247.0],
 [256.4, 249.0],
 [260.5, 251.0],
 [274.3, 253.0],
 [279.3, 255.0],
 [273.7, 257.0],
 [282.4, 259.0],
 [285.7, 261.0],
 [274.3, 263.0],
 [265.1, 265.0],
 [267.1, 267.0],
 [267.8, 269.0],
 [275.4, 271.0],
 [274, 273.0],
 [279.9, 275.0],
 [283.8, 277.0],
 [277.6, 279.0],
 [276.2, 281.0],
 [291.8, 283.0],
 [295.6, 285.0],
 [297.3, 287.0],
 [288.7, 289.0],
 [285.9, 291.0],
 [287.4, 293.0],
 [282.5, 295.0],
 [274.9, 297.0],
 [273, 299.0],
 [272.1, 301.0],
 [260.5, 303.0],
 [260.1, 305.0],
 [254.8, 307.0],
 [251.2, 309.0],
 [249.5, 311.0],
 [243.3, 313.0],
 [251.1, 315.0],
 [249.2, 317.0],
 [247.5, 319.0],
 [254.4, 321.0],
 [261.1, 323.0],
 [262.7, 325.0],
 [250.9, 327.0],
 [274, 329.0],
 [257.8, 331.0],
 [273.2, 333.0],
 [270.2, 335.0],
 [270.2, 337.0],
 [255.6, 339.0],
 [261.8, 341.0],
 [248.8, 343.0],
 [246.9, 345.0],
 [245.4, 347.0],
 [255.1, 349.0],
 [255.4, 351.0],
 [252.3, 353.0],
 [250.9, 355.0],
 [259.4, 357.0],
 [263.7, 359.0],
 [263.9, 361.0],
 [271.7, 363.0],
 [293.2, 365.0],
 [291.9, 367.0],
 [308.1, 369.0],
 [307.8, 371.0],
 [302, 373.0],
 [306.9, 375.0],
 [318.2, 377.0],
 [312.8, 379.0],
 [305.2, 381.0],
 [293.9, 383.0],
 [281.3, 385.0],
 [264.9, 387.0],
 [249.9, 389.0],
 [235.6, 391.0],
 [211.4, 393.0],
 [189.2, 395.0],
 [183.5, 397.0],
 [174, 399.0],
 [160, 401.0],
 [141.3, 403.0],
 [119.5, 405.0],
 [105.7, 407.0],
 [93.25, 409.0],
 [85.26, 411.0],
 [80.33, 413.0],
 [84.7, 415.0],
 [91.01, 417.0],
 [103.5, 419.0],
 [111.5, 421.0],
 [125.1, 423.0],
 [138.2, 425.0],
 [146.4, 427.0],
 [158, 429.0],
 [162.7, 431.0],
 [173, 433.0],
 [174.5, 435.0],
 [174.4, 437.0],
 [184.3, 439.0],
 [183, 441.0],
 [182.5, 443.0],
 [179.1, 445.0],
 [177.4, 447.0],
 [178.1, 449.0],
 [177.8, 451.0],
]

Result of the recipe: 0.62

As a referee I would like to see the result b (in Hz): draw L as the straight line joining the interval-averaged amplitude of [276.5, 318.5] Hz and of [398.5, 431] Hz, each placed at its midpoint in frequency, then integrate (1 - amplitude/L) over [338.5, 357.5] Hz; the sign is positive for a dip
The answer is -4.32 Hz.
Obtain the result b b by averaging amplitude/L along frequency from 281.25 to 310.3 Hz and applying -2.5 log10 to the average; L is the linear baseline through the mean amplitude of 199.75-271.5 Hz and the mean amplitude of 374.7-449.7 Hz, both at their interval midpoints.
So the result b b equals -0.20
